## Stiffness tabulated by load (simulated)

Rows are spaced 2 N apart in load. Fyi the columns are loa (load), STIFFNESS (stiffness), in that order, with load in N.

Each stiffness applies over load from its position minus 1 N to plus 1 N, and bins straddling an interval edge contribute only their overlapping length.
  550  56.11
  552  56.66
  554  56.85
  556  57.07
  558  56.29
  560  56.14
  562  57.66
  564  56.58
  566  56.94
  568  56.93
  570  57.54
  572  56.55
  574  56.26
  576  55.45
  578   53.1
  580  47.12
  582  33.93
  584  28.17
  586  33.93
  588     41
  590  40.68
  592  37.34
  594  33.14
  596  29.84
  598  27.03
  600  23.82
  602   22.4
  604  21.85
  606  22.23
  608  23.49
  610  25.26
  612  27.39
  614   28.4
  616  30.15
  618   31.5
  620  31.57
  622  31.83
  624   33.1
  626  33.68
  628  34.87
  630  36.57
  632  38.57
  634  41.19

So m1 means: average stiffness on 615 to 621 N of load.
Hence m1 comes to 31.1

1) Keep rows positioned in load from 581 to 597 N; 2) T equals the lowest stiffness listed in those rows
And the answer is 28.17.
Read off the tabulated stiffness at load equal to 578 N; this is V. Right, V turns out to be 53.1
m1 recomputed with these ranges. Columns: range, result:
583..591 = 35.9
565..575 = 56.8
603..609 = 22.5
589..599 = 33.6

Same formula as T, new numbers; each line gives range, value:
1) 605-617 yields 22.23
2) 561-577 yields 55.45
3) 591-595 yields 33.14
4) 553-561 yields 56.14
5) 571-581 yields 47.12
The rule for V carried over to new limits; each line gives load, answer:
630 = 36.57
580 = 47.12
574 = 56.26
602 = 22.4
